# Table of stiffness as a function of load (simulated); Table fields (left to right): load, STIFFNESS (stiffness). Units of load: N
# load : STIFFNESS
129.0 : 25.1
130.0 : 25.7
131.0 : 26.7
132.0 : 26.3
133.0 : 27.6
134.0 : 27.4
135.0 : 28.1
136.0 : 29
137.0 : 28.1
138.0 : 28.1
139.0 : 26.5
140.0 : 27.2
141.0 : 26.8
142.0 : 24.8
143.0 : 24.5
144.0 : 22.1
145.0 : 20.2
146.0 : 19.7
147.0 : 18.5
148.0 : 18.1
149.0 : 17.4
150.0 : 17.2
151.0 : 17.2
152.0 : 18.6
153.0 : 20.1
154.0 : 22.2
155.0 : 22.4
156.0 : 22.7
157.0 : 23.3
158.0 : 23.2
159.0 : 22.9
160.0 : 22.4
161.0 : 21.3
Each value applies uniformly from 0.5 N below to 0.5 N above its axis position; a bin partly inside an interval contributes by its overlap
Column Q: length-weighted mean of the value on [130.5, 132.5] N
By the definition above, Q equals 26.5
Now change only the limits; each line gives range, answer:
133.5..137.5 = 28.1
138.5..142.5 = 26.3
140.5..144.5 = 24.6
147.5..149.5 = 17.8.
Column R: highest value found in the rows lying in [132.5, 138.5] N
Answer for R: 29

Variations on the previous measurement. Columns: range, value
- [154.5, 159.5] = 23.3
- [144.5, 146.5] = 20.2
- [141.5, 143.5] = 24.8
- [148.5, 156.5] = 22.7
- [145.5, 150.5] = 19.7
